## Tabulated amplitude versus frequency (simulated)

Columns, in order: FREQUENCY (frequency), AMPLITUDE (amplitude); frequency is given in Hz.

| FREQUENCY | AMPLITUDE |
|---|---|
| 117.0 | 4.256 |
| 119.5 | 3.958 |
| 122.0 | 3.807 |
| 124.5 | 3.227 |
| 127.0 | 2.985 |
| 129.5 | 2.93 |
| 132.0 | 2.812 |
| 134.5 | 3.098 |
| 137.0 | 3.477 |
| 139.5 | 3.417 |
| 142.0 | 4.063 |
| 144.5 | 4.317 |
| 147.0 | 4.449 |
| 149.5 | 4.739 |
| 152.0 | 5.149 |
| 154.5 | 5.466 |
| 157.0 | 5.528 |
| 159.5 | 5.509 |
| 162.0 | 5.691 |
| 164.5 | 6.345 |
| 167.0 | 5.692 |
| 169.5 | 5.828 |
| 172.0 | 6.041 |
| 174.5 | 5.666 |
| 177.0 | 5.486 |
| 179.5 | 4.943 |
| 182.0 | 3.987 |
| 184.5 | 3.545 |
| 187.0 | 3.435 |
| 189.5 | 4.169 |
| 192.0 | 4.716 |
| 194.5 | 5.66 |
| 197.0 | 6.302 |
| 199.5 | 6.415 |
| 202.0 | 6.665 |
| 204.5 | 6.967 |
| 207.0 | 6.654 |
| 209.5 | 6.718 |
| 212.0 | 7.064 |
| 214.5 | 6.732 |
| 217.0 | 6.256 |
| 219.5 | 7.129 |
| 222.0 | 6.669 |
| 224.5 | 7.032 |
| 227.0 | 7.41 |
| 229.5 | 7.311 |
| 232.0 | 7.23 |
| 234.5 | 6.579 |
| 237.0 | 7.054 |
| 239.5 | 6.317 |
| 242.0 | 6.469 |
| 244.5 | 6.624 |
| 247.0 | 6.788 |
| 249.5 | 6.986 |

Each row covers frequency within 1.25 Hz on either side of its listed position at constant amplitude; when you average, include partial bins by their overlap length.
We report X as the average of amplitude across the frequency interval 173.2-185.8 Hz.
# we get 4.73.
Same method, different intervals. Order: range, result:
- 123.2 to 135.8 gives 3.02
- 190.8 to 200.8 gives 5.78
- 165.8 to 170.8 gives 5.76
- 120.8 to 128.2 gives 3.34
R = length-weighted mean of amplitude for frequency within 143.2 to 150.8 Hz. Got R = 4.5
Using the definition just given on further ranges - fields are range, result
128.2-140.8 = 3.15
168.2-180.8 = 5.59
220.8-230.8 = 7.11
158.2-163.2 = 5.6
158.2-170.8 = 5.81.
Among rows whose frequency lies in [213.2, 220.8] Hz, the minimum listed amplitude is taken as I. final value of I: 6.256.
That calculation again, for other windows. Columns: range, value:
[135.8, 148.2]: 3.417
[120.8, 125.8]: 3.227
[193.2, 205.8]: 5.66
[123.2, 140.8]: 2.812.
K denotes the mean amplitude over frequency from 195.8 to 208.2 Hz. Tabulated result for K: 6.6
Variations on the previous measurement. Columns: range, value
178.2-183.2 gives 4.48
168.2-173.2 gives 5.93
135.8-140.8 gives 3.45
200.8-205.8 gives 6.82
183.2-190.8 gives 3.72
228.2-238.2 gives 7.05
